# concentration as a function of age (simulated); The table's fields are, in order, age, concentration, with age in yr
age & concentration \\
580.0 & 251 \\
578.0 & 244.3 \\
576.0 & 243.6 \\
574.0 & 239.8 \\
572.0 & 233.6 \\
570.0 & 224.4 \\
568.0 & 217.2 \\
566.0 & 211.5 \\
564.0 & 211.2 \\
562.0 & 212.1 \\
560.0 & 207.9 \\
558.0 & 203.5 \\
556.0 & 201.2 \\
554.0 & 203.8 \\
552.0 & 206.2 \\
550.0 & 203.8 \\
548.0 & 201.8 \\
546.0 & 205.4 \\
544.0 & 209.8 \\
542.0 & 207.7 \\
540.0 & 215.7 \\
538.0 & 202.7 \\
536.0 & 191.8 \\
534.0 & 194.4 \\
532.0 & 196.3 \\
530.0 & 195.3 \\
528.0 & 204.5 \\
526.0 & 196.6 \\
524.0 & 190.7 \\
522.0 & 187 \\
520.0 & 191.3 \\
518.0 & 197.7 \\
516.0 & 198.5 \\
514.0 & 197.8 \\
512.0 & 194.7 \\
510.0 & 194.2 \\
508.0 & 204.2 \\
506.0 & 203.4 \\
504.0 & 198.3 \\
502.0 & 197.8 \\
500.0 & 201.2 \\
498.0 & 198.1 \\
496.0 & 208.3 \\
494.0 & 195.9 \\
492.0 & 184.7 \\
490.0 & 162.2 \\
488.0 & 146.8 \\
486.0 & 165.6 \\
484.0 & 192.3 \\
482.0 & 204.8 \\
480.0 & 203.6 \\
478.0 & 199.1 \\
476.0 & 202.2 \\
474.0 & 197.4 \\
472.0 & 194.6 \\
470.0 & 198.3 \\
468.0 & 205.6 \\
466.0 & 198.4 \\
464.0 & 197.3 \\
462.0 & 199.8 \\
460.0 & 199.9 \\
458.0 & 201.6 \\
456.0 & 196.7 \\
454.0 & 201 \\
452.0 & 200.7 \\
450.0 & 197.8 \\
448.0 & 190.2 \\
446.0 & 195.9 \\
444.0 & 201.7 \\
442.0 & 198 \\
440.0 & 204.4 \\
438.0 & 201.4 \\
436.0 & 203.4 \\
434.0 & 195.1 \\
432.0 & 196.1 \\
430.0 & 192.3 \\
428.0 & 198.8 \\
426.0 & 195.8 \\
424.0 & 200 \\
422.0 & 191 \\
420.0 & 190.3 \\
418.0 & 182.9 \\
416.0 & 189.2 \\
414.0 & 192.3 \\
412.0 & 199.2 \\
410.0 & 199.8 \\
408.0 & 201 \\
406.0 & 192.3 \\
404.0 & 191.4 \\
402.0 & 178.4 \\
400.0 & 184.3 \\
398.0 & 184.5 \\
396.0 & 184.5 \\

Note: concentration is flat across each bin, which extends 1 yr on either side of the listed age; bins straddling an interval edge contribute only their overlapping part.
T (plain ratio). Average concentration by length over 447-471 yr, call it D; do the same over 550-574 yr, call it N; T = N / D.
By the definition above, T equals 1.07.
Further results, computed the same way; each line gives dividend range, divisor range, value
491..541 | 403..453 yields 1.01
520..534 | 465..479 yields 0.98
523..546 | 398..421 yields 1.05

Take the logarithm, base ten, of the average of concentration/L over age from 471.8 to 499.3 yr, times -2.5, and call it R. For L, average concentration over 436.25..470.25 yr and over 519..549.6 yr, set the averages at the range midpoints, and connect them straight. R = 0.05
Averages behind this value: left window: 199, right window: 199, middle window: 190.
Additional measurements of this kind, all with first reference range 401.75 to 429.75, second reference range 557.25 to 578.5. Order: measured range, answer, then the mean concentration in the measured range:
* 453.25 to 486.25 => 0.029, 198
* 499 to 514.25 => 0.062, 199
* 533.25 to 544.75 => 0.068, 204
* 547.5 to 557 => 0.082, 203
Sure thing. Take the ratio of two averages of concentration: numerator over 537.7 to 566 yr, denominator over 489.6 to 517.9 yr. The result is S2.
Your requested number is 1.05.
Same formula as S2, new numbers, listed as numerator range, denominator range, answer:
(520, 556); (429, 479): 1.01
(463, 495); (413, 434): 0.99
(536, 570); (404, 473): 1.05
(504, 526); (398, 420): 1.03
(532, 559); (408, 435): 1.05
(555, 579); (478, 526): 1.15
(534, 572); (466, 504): 1.08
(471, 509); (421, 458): 0.97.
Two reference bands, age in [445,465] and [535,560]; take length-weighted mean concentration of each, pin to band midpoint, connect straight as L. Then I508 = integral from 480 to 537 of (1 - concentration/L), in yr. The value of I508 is 2.5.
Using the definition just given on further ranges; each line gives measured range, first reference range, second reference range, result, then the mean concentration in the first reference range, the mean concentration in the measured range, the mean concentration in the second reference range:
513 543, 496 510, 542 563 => 0.8 yr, 201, 198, 206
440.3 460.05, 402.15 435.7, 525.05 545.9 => -0.2 yr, 194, 198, 202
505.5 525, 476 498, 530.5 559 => -0.1 yr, 188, 196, 203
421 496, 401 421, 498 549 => -0.1 yr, 192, 195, 199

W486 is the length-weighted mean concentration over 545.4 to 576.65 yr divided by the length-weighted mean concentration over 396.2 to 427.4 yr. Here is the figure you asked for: 1.12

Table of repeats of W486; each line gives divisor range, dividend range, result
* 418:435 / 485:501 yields 0.94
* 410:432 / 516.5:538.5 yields 1.01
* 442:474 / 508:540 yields 0.99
